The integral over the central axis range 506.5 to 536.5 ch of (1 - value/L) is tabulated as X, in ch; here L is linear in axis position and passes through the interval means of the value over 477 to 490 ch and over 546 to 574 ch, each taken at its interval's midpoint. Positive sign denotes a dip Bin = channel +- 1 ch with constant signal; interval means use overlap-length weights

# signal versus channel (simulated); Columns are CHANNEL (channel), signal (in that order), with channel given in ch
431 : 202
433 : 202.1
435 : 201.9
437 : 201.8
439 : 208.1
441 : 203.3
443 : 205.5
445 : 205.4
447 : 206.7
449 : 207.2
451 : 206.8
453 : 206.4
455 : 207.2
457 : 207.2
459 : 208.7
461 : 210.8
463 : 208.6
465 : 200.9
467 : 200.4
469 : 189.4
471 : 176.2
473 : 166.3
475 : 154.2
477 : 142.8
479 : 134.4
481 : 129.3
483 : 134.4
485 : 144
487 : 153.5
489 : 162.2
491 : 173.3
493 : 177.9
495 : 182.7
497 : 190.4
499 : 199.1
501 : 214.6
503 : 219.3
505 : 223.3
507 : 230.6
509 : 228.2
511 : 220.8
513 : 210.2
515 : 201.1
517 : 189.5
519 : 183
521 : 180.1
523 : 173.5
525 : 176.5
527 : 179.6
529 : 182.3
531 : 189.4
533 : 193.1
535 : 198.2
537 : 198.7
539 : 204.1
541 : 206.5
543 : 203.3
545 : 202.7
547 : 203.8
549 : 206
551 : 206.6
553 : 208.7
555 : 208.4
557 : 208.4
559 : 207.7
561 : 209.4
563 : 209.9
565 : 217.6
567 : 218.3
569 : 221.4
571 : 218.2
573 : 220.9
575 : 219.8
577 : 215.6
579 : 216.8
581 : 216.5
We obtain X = -3.2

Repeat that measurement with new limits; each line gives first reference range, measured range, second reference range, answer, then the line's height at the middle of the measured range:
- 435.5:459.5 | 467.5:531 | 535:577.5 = 8.0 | 208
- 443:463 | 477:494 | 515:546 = 4.2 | 201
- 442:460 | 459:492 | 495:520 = 6.1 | 207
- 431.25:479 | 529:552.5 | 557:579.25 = 1.1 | 211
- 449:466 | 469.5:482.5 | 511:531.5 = 3.2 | 202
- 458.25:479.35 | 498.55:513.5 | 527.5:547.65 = -2.2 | 191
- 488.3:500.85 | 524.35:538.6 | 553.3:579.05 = 0.7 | 200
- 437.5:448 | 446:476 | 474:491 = -3.2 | 178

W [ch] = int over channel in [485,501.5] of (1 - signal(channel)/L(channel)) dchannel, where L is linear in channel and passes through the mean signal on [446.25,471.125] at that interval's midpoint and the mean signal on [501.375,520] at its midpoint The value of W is 2.4 ch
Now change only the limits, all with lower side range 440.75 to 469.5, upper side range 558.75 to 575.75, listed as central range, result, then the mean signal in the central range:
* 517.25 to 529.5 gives 1.9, 180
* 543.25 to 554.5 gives 0.5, 206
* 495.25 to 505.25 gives 0.2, 206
